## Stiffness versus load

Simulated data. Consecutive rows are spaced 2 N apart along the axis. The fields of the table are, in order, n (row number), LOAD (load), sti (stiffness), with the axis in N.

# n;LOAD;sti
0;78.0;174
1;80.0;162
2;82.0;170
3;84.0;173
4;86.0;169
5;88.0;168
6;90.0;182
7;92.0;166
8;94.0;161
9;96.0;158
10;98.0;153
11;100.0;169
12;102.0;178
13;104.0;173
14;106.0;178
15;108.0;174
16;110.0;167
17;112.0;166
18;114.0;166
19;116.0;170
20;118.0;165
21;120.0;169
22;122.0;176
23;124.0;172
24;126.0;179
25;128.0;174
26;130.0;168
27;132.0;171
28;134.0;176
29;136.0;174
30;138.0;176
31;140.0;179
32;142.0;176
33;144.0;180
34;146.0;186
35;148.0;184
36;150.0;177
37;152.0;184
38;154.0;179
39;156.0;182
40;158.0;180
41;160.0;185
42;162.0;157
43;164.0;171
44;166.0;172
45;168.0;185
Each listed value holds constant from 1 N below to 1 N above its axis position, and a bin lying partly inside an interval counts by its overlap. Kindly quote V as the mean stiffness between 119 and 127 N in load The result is 174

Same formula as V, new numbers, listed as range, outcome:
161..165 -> 164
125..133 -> 173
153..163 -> 177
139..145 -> 178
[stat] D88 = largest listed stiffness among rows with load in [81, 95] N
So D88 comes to 182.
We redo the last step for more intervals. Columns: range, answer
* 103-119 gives 178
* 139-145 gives 180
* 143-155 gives 186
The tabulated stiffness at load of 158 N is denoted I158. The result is 180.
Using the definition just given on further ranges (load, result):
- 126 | 179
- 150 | 177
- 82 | 170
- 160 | 185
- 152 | 184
